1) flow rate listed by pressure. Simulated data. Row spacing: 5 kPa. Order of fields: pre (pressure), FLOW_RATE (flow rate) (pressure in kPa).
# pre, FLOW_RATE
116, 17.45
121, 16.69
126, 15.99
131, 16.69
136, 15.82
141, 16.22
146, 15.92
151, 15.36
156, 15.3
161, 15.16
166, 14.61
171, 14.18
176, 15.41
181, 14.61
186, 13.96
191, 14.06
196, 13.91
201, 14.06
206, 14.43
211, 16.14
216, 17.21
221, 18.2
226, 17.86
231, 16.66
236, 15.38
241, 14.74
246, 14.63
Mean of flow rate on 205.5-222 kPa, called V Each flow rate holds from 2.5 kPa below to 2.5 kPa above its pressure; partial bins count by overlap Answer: 16.6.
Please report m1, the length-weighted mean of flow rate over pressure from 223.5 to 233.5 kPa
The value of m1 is 17.3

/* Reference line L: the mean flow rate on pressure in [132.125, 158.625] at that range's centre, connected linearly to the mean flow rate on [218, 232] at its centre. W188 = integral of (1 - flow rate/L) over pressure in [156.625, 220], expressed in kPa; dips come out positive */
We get 7.1 kPa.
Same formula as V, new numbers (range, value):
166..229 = 15.3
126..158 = 15.9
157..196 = 14.6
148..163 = 15.3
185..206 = 14.1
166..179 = 14.8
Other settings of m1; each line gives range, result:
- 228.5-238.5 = 16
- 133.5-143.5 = 16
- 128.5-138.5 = 16.3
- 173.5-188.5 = 14.7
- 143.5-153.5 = 15.6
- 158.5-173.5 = 14.7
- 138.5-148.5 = 16.1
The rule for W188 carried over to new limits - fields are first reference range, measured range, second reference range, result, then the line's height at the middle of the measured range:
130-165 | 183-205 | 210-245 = 2.9 kPa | 16.2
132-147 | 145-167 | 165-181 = 0.2 kPa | 15.4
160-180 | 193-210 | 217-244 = 1.5 kPa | 15.7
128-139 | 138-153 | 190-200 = 0.0 kPa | 15.8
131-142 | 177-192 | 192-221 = 1.2 kPa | 15.6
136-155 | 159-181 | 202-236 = 1.7 kPa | 16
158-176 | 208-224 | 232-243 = -2.1 kPa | 15.1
